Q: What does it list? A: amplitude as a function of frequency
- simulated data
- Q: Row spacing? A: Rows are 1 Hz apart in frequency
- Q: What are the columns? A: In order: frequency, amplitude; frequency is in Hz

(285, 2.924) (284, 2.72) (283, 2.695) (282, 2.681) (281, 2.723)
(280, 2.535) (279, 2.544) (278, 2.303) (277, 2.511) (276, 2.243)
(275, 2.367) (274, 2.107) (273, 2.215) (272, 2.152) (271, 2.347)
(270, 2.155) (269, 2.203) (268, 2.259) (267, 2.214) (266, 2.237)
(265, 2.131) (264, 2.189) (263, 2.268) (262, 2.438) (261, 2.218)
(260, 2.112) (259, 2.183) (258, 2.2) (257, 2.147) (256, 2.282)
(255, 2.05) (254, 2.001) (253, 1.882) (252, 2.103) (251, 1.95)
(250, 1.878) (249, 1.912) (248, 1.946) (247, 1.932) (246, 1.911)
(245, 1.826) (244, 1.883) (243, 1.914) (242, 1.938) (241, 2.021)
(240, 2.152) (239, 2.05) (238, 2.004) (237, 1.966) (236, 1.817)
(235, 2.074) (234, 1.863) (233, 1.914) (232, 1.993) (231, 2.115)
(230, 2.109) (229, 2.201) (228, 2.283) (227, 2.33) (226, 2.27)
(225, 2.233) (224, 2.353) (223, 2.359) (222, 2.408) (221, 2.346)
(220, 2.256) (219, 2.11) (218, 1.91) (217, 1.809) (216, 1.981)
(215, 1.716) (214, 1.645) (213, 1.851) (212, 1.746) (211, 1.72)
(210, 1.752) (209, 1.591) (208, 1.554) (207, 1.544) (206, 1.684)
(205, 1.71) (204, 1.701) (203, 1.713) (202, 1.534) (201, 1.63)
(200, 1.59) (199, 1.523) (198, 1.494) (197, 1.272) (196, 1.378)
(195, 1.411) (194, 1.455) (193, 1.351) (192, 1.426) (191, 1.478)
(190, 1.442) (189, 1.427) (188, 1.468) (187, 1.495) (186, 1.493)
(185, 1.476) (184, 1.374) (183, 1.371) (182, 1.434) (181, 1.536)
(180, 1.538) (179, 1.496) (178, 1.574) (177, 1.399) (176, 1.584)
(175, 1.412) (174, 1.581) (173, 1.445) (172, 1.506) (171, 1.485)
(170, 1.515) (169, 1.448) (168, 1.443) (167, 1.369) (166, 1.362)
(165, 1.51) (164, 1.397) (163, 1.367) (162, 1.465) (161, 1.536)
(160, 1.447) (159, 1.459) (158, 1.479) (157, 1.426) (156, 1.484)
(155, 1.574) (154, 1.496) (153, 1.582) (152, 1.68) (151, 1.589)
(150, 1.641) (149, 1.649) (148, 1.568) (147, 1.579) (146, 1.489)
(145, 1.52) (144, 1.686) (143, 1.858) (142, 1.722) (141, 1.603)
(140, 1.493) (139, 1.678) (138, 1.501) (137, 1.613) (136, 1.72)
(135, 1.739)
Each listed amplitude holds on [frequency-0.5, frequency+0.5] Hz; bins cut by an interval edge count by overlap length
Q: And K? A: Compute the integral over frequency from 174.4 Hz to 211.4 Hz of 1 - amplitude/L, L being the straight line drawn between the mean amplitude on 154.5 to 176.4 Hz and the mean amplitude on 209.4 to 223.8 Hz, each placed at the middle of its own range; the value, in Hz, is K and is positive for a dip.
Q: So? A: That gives 4.78 Hz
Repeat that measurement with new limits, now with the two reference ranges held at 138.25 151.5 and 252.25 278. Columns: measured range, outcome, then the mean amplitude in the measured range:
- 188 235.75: 3.5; 1.81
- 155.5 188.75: 5.4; 1.47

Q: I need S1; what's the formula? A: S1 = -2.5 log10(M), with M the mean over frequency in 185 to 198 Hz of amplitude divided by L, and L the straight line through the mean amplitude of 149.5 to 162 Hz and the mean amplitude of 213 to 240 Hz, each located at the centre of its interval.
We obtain 0.25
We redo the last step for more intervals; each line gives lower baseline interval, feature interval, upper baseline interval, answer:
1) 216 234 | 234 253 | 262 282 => 0.14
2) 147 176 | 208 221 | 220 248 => 0.05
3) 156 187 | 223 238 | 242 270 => -0.12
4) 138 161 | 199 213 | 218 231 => 0.25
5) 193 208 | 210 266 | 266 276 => -0.09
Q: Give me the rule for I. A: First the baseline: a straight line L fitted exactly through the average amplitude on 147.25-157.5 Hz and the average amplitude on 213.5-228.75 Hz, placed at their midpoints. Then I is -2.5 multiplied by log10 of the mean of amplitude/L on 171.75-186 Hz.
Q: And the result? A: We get 0.20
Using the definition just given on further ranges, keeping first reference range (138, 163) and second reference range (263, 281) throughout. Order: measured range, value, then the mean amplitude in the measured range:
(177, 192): 0.20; 1.47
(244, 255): 0.12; 1.94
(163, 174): 0.16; 1.45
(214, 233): -0.07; 2.13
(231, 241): 0.05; 1.99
